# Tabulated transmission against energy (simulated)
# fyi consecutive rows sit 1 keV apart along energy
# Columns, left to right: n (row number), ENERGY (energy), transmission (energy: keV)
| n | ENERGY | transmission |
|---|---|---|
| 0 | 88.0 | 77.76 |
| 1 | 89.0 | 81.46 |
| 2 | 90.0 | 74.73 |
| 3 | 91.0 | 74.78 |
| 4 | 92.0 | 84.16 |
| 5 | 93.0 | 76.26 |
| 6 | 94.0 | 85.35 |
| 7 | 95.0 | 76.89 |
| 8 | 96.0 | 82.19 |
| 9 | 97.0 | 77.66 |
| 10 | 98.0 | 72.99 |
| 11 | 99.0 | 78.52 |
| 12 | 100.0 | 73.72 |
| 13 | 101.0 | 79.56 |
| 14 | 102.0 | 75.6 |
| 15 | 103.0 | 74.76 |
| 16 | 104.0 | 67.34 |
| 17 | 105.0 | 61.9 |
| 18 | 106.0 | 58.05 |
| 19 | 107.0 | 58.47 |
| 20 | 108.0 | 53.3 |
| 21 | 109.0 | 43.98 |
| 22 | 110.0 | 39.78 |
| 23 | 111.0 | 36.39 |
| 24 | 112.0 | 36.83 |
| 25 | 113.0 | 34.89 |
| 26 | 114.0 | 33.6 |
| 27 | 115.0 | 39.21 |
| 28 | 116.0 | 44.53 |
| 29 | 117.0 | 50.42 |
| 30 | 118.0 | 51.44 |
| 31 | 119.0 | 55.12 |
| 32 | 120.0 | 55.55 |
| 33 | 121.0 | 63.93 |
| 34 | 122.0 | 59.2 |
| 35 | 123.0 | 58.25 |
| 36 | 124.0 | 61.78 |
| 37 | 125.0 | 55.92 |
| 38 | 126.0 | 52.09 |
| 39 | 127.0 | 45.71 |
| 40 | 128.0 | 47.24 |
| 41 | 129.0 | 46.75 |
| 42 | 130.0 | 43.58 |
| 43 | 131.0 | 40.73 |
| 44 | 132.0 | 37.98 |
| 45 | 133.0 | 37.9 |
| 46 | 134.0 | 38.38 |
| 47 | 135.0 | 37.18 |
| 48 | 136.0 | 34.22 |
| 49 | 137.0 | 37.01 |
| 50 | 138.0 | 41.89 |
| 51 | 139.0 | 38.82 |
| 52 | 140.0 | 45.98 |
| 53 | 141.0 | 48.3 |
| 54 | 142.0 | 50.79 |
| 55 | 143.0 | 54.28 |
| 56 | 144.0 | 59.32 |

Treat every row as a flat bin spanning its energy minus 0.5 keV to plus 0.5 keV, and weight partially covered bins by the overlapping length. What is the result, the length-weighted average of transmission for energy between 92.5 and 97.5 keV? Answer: 79.7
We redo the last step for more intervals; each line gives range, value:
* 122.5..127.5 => 54.8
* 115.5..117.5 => 47.5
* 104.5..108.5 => 57.9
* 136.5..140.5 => 40.9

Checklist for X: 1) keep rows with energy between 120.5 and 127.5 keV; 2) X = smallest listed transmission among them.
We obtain 45.71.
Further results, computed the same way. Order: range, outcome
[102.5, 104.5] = 67.34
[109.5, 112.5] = 36.39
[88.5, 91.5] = 74.73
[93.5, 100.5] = 72.99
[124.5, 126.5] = 52.09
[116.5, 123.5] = 50.42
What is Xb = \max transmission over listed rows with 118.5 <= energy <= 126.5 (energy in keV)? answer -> 63.93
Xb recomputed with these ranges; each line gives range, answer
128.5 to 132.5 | 46.75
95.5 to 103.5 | 82.19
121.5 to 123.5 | 59.2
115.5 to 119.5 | 55.12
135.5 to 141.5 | 48.3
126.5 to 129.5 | 47.24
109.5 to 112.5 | 39.78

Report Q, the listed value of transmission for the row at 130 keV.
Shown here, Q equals 43.58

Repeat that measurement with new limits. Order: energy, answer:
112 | 36.83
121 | 63.93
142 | 50.79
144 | 59.32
